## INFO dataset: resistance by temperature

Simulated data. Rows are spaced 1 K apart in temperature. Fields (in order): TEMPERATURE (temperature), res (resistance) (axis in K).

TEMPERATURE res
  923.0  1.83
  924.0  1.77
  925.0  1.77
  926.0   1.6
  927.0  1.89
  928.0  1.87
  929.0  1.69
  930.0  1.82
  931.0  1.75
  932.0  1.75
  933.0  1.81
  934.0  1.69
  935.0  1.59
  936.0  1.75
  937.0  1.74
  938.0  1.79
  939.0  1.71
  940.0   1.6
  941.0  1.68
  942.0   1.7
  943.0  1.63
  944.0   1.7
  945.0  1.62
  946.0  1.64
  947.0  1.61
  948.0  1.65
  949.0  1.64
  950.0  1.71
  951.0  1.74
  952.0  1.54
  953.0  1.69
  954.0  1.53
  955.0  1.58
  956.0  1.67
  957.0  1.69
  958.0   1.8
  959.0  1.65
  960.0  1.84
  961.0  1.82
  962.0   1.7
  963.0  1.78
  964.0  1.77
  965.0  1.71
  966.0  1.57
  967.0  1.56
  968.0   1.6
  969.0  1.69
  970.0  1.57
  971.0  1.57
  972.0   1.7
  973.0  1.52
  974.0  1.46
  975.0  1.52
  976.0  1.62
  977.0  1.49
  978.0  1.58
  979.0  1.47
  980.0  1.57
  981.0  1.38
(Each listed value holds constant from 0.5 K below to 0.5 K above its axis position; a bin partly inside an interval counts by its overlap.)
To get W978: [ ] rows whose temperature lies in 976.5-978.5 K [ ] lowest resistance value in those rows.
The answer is 1.49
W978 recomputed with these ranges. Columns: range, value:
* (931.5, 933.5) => 1.75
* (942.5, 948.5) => 1.61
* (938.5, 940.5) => 1.6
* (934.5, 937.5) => 1.59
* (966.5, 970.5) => 1.56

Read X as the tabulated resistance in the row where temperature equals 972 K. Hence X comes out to 1.7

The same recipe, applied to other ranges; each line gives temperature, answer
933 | 1.81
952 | 1.54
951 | 1.74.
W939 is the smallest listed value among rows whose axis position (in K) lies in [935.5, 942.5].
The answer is 1.6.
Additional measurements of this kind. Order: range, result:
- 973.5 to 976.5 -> 1.46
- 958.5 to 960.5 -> 1.65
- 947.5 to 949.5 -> 1.64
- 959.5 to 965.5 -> 1.7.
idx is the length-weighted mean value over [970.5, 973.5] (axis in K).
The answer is 1.6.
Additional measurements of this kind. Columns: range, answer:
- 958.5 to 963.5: 1.76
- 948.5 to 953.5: 1.66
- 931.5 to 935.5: 1.71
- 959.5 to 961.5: 1.83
